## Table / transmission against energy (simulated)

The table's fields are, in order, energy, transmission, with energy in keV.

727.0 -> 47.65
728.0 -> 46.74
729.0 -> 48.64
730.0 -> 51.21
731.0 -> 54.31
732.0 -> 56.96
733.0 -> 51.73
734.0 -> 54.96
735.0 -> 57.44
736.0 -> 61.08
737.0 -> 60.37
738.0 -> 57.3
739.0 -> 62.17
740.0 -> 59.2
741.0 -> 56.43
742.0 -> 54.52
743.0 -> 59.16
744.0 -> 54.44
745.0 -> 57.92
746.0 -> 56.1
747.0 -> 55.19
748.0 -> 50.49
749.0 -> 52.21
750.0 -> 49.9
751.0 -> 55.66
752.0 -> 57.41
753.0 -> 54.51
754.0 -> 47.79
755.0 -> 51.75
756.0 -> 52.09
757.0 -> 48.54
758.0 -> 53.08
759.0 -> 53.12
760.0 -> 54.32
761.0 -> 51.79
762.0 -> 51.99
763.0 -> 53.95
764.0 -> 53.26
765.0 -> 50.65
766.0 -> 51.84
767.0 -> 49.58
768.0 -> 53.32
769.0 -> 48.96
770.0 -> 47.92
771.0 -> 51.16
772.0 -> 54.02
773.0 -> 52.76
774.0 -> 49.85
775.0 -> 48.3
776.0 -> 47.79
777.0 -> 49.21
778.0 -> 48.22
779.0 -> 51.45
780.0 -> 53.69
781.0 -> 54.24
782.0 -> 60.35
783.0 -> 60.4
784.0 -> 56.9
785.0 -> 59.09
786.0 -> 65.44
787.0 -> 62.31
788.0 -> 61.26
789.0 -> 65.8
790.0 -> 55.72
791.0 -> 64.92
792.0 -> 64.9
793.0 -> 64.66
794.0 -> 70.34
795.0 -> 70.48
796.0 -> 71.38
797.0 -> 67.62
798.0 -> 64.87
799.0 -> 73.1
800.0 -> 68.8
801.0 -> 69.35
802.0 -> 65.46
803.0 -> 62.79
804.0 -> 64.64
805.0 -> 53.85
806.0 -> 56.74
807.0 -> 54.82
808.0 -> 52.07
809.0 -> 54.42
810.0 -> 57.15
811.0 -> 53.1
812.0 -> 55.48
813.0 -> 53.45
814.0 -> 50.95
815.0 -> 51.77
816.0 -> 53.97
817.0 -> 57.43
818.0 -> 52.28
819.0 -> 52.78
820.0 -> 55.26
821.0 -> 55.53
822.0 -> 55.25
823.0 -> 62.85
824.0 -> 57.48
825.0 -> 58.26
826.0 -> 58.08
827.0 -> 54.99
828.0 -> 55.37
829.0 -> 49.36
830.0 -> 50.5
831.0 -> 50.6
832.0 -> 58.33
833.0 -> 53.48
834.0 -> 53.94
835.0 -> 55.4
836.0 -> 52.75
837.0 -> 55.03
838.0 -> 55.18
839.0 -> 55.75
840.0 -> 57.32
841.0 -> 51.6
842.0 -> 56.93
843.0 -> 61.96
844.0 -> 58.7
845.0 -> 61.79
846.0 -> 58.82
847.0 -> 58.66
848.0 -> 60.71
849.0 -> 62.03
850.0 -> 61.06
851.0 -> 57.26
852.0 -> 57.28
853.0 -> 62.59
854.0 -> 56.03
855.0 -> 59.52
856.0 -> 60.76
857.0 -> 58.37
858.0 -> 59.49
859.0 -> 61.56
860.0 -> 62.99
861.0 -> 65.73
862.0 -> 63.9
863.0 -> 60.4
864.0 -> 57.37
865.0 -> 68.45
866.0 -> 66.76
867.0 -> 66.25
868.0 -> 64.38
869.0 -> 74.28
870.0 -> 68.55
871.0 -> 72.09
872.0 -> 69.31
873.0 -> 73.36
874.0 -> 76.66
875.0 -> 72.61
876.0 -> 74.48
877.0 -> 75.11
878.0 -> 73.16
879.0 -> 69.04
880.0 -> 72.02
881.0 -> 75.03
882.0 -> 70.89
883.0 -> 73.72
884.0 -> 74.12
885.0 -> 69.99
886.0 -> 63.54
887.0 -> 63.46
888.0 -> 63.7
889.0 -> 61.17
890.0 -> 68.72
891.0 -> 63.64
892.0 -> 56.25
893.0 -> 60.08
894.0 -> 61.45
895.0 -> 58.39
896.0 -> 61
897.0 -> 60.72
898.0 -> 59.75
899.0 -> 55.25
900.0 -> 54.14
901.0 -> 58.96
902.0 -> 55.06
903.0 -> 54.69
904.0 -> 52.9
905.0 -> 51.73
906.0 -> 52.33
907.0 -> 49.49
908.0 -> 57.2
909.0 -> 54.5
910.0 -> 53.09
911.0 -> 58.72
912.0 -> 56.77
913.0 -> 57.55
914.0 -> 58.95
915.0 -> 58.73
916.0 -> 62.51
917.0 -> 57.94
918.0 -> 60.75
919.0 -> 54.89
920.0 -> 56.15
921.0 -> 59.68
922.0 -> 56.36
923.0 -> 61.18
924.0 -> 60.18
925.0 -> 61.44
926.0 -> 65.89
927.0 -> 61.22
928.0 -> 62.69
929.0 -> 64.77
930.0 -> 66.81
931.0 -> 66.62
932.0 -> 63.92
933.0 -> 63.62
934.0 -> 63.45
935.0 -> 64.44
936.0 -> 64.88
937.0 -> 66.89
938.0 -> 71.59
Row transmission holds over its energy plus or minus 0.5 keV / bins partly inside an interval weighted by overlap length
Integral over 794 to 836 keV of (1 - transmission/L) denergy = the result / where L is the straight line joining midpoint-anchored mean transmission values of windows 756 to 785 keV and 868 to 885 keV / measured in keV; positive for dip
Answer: 1.7 keV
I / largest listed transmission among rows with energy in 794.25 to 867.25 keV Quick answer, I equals 73.1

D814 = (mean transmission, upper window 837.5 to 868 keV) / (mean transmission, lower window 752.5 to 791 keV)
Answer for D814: 1.12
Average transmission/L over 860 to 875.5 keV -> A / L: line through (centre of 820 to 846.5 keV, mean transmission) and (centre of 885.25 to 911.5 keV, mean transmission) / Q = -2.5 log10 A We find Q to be -0.19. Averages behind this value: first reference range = 56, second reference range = 58.2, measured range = 67.8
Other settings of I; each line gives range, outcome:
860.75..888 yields 76.66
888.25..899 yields 68.72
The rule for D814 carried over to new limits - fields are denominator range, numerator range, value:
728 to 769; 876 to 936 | 1.14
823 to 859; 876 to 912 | 1.08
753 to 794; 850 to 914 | 1.15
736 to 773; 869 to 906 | 1.21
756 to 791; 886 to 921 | 1.08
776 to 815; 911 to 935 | 1.02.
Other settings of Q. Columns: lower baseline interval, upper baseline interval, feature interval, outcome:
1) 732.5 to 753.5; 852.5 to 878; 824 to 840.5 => 0.16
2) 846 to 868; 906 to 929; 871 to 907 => -0.08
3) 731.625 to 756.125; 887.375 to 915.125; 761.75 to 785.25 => 0.07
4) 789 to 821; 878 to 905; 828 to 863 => 0.07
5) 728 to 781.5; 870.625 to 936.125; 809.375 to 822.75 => 0.05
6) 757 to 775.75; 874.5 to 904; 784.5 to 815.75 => -0.12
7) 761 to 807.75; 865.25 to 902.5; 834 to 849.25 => 0.10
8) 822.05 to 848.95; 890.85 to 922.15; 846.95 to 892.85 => -0.16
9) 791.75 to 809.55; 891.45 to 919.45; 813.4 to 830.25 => 0.14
